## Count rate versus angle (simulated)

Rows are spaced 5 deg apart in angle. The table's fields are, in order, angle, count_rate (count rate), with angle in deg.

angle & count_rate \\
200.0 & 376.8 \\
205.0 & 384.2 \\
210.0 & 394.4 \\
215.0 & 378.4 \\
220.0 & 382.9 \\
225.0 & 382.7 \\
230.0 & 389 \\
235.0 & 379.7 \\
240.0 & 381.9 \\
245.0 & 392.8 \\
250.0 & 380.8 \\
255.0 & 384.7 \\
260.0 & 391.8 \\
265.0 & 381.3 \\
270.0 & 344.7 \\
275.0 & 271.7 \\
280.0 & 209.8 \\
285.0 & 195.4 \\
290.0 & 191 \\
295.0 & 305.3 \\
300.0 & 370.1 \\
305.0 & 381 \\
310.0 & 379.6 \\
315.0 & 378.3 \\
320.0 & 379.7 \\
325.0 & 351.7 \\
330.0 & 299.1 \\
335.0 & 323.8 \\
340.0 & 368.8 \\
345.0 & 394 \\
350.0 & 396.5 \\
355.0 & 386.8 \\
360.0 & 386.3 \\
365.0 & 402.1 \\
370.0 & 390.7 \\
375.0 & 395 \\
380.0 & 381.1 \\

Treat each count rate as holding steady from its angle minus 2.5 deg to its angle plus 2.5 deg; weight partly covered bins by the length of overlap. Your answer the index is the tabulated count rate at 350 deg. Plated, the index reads 396.5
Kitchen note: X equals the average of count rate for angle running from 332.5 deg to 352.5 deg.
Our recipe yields 371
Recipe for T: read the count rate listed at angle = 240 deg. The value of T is 381.9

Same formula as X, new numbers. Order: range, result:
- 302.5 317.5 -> 380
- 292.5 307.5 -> 352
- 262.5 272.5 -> 363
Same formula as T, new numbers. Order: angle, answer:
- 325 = 351.7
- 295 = 305.3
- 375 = 395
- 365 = 402.1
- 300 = 370.1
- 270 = 344.7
